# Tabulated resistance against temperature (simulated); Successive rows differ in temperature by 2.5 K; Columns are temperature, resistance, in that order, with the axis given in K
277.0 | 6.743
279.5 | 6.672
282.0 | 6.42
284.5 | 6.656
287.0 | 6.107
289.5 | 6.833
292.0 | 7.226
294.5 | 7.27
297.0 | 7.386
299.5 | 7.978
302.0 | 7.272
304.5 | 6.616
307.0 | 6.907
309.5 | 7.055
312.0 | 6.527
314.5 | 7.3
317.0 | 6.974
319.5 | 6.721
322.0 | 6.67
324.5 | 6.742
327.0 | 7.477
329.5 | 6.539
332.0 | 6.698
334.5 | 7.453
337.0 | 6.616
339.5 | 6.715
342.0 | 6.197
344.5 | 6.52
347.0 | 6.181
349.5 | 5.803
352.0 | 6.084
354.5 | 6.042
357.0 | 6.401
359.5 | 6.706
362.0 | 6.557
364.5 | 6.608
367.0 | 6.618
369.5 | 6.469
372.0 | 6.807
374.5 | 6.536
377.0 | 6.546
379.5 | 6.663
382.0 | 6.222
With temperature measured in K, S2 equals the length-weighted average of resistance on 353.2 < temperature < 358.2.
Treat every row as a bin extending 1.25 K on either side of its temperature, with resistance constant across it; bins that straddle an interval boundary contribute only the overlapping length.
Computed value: 6.22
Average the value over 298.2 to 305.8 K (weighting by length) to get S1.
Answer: 7.29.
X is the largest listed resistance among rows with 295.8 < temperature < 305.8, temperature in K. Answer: 7.978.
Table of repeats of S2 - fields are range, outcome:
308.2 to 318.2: 6.96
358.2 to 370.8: 6.59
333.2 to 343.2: 6.75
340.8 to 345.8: 6.36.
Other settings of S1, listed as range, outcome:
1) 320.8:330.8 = 6.86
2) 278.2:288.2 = 6.47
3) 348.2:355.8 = 5.98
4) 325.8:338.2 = 6.96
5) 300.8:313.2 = 6.88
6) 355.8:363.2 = 6.56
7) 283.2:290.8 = 6.54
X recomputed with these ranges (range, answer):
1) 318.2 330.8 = 7.477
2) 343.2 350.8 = 6.52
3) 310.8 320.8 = 7.3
